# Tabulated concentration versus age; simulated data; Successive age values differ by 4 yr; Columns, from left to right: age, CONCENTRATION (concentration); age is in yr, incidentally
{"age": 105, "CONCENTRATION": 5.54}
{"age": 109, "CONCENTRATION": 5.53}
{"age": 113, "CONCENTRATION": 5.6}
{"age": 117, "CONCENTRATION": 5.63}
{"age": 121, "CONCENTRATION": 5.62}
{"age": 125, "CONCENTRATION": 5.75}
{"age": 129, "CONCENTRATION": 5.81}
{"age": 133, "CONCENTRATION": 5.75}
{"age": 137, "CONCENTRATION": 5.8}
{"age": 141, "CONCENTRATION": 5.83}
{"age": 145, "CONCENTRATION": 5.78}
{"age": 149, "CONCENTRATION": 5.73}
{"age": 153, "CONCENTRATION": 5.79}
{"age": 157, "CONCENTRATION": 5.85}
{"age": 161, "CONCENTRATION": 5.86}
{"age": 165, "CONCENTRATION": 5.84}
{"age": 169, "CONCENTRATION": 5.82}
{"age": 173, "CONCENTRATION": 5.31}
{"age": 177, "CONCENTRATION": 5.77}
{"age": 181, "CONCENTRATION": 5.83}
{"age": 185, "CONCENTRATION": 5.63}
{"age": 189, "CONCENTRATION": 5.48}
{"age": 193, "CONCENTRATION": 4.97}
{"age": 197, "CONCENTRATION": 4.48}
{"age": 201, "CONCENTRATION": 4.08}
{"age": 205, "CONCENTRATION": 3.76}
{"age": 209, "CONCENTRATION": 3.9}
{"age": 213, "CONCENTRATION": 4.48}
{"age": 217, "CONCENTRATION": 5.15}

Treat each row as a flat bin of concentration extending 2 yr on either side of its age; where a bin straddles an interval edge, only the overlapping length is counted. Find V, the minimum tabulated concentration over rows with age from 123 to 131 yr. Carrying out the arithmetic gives 5.75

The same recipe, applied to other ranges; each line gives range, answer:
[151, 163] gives 5.79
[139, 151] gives 5.73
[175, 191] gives 5.48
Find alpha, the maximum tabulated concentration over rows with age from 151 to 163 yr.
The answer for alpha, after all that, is 5.86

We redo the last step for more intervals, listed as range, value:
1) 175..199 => 5.83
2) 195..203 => 4.48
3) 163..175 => 5.84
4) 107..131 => 5.81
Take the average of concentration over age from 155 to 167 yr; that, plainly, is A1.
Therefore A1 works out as 5.85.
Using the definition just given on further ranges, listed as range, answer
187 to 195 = 5.22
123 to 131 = 5.78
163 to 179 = 5.68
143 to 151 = 5.76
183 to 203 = 4.93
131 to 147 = 5.79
